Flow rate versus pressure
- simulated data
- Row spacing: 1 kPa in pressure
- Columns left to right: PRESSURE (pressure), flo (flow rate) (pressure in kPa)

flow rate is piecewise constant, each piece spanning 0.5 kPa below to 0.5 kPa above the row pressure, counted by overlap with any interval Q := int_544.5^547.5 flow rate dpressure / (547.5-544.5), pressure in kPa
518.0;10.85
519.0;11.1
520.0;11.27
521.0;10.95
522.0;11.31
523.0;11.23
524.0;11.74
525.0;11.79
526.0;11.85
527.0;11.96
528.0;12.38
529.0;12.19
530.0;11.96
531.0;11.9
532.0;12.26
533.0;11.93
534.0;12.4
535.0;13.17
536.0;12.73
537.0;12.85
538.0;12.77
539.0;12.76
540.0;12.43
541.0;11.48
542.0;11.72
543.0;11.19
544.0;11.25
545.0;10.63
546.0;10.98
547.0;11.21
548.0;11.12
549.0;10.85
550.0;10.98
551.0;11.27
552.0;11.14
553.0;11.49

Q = 10.9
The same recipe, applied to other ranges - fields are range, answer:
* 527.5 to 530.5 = 12.2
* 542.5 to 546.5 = 11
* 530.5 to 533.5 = 12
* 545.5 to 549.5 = 11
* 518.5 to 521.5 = 11.1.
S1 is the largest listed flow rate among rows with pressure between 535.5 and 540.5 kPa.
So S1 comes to 12.85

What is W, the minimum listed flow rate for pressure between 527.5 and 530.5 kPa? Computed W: 11.96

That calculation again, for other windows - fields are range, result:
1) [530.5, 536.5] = 11.9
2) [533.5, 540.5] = 12.4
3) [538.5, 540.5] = 12.43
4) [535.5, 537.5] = 12.73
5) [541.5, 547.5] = 10.63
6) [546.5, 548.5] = 11.12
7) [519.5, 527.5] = 10.95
